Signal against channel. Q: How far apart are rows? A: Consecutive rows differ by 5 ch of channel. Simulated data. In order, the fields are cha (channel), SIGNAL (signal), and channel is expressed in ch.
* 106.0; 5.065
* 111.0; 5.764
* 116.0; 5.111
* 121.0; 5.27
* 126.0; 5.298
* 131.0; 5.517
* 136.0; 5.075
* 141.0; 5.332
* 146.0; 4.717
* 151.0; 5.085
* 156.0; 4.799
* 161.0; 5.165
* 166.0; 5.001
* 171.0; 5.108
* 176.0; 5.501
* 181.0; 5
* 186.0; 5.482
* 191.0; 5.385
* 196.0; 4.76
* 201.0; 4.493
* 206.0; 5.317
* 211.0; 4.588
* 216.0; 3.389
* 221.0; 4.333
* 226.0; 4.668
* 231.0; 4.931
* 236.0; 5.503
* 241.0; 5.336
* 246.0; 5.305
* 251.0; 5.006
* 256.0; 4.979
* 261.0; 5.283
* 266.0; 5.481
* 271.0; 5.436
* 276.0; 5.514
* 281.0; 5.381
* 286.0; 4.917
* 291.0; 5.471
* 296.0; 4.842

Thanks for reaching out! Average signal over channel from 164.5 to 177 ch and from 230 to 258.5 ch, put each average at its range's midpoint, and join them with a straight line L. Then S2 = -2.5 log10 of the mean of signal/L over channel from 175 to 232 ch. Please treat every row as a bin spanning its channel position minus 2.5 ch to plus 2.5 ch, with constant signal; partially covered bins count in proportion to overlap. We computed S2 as 0.08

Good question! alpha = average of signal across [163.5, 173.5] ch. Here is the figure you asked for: 5.05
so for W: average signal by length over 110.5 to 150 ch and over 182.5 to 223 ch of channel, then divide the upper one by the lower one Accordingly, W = 0.90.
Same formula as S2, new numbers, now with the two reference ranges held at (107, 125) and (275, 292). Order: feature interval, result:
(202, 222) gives 0.201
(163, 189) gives 0.022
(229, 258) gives 0.025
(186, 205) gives 0.069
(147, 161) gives 0.080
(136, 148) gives 0.061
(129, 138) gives 0.009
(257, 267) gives -0.002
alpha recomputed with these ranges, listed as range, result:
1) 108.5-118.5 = 5.44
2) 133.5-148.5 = 5.04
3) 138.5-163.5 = 5.02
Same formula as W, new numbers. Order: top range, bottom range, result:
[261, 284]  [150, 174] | 1.08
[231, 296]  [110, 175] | 1.02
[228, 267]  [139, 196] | 1.02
